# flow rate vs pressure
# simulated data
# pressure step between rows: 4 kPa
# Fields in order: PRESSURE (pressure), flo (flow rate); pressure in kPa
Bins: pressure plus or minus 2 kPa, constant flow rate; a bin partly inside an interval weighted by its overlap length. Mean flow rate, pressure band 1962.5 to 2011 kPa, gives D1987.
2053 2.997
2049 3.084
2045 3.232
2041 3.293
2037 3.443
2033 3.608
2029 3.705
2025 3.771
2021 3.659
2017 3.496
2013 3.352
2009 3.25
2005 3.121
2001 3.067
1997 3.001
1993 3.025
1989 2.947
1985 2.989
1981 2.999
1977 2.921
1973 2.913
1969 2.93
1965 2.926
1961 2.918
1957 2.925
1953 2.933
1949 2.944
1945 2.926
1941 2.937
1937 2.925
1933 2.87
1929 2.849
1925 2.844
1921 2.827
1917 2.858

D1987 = 3.01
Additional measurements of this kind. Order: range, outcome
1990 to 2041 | 3.36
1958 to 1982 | 2.93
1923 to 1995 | 2.93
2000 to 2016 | 3.22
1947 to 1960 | 2.93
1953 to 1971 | 2.93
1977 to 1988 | 2.98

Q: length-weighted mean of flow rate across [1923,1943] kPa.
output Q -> 2.88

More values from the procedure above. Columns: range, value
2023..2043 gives 3.56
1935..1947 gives 2.93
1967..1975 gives 2.92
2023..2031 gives 3.74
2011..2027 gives 3.57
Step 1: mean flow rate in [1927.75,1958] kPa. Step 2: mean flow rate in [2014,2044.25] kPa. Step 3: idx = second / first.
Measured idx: 1.22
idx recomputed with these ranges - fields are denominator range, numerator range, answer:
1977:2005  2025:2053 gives 1.13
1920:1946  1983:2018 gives 1.09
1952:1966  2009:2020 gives 1.17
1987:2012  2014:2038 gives 1.17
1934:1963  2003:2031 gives 1.19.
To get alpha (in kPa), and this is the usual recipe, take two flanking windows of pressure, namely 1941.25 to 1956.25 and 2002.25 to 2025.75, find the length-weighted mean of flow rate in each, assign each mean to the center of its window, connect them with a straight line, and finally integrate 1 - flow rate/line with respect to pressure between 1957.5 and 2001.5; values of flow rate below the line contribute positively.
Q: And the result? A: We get 2.73 kPa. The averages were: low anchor 2.93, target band 2.96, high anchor 3.41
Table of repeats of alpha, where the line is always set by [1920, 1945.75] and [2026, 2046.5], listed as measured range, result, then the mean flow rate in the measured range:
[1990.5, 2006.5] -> 1.0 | 3.05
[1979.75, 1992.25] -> 0.8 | 2.98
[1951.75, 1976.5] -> 1.1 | 2.92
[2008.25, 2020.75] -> -0.2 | 3.42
